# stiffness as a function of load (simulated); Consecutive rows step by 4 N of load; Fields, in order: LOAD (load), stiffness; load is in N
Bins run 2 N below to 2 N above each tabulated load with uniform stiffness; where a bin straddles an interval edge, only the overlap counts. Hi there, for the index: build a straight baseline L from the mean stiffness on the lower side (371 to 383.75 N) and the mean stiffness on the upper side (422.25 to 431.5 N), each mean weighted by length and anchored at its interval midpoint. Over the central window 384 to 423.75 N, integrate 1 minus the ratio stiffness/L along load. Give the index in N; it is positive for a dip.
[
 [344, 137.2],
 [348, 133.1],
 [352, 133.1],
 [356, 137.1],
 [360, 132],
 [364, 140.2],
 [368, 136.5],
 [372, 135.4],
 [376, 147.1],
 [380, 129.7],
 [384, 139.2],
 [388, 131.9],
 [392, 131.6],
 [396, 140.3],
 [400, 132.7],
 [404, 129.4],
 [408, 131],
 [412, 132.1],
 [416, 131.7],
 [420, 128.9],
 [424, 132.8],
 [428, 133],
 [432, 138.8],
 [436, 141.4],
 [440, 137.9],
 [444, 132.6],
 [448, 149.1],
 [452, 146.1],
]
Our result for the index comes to 0.9 N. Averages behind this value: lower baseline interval 138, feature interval 133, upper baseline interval 134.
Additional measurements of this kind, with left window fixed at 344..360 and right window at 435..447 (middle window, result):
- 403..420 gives 0.7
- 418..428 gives 0.4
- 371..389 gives -0.2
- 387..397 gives 0.1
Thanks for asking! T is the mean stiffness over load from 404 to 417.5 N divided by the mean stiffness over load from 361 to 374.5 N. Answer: 1.0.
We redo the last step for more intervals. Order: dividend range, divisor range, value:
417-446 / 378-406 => 1.01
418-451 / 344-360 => 1.02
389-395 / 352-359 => 0.98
